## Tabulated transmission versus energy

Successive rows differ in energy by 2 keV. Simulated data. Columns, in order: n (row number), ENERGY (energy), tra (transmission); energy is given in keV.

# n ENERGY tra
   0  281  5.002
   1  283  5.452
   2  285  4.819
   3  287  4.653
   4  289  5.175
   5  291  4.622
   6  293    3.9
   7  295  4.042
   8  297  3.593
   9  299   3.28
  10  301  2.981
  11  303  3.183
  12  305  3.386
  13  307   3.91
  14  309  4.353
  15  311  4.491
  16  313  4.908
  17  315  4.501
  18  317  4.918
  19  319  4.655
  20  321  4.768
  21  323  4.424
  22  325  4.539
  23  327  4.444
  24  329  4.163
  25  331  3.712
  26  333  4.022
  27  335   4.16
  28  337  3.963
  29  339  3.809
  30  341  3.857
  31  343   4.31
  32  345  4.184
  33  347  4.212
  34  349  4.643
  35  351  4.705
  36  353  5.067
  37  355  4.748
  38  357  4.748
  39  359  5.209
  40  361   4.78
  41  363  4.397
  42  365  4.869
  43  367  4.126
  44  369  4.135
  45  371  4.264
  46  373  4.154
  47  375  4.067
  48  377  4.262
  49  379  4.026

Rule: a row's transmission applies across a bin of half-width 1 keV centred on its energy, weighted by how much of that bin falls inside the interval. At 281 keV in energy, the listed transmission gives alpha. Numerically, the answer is 5.002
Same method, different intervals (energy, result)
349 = 4.643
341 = 3.857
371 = 4.264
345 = 4.184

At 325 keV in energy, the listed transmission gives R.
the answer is 4.539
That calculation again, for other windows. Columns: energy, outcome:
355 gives 4.748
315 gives 4.501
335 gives 4.16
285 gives 4.819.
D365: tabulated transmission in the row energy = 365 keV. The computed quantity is 4.869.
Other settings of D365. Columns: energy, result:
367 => 4.126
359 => 5.209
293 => 3.9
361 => 4.78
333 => 4.022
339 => 3.809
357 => 4.748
